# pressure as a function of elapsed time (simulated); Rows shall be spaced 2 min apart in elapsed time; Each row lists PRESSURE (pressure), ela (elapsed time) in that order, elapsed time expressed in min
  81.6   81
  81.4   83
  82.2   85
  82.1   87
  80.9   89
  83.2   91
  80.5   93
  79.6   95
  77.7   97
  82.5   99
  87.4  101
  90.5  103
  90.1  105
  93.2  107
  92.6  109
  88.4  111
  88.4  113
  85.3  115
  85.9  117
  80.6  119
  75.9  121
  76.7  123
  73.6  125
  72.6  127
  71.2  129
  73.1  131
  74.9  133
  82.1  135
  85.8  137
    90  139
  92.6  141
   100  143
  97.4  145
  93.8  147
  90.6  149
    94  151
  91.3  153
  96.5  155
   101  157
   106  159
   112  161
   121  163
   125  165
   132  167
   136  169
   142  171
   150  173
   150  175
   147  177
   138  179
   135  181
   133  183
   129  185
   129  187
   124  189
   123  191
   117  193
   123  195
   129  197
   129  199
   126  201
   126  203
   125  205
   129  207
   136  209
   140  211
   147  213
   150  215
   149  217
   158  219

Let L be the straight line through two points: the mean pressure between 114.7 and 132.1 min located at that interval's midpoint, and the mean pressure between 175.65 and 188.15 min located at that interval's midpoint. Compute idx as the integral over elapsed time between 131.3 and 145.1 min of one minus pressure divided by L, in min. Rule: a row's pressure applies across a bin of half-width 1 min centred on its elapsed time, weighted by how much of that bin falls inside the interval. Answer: 0.6 min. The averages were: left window 76.9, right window 135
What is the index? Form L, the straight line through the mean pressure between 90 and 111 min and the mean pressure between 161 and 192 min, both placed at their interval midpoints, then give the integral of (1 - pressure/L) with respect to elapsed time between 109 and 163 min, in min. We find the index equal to 9.83 min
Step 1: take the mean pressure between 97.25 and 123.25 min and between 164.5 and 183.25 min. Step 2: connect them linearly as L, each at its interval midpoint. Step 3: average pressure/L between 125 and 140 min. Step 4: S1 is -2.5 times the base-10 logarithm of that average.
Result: 0.32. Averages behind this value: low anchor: 86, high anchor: 139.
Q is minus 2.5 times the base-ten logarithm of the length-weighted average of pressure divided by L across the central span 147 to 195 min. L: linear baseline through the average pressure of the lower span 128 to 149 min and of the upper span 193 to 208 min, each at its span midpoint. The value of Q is -0.14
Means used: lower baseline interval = 86.3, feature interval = 122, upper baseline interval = 126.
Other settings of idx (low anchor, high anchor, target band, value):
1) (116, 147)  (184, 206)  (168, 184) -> -4.11 min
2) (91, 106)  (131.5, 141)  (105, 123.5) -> -0.41 min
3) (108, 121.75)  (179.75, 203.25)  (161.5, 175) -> -2.37 min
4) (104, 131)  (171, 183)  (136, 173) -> 4.15 min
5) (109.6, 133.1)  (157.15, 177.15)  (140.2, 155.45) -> 1.96 min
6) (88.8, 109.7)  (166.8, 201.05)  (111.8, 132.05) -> 4.01 min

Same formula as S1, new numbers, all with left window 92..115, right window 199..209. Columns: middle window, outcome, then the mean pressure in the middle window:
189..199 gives 0.00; 124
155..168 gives -0.04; 115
